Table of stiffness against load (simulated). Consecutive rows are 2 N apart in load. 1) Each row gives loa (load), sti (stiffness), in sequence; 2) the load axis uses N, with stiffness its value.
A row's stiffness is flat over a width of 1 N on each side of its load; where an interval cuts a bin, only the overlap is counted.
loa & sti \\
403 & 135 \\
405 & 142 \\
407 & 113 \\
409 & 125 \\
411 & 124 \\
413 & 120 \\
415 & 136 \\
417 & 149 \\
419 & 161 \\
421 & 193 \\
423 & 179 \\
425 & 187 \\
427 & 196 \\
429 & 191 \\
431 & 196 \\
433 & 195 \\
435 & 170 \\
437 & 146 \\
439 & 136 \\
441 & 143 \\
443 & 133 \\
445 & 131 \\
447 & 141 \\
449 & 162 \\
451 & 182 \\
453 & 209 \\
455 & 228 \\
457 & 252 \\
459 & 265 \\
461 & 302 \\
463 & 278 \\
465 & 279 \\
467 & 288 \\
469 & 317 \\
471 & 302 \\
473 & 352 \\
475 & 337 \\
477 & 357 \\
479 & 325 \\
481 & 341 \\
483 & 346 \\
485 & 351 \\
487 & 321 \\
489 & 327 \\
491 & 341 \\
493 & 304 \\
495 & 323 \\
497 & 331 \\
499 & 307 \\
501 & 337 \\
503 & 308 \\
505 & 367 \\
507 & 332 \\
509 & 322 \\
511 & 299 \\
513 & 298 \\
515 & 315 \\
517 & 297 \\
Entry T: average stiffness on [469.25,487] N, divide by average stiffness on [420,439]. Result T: 1.9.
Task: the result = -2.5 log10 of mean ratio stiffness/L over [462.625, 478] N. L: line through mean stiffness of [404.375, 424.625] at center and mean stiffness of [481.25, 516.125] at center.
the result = -0.187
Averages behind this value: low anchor 146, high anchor 325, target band 315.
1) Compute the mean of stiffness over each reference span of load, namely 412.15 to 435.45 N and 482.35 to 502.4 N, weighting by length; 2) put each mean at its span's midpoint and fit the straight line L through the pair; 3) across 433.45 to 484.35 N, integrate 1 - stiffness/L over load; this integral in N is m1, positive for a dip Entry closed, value 2.7 N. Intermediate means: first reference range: 173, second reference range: 328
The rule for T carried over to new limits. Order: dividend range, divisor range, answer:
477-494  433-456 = 2.04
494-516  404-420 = 2.41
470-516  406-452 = 2.09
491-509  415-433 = 1.82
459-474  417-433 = 1.63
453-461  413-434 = 1.43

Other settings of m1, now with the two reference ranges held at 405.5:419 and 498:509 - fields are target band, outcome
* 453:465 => -1.5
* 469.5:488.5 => -4.2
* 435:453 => 4.4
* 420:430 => -1.9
